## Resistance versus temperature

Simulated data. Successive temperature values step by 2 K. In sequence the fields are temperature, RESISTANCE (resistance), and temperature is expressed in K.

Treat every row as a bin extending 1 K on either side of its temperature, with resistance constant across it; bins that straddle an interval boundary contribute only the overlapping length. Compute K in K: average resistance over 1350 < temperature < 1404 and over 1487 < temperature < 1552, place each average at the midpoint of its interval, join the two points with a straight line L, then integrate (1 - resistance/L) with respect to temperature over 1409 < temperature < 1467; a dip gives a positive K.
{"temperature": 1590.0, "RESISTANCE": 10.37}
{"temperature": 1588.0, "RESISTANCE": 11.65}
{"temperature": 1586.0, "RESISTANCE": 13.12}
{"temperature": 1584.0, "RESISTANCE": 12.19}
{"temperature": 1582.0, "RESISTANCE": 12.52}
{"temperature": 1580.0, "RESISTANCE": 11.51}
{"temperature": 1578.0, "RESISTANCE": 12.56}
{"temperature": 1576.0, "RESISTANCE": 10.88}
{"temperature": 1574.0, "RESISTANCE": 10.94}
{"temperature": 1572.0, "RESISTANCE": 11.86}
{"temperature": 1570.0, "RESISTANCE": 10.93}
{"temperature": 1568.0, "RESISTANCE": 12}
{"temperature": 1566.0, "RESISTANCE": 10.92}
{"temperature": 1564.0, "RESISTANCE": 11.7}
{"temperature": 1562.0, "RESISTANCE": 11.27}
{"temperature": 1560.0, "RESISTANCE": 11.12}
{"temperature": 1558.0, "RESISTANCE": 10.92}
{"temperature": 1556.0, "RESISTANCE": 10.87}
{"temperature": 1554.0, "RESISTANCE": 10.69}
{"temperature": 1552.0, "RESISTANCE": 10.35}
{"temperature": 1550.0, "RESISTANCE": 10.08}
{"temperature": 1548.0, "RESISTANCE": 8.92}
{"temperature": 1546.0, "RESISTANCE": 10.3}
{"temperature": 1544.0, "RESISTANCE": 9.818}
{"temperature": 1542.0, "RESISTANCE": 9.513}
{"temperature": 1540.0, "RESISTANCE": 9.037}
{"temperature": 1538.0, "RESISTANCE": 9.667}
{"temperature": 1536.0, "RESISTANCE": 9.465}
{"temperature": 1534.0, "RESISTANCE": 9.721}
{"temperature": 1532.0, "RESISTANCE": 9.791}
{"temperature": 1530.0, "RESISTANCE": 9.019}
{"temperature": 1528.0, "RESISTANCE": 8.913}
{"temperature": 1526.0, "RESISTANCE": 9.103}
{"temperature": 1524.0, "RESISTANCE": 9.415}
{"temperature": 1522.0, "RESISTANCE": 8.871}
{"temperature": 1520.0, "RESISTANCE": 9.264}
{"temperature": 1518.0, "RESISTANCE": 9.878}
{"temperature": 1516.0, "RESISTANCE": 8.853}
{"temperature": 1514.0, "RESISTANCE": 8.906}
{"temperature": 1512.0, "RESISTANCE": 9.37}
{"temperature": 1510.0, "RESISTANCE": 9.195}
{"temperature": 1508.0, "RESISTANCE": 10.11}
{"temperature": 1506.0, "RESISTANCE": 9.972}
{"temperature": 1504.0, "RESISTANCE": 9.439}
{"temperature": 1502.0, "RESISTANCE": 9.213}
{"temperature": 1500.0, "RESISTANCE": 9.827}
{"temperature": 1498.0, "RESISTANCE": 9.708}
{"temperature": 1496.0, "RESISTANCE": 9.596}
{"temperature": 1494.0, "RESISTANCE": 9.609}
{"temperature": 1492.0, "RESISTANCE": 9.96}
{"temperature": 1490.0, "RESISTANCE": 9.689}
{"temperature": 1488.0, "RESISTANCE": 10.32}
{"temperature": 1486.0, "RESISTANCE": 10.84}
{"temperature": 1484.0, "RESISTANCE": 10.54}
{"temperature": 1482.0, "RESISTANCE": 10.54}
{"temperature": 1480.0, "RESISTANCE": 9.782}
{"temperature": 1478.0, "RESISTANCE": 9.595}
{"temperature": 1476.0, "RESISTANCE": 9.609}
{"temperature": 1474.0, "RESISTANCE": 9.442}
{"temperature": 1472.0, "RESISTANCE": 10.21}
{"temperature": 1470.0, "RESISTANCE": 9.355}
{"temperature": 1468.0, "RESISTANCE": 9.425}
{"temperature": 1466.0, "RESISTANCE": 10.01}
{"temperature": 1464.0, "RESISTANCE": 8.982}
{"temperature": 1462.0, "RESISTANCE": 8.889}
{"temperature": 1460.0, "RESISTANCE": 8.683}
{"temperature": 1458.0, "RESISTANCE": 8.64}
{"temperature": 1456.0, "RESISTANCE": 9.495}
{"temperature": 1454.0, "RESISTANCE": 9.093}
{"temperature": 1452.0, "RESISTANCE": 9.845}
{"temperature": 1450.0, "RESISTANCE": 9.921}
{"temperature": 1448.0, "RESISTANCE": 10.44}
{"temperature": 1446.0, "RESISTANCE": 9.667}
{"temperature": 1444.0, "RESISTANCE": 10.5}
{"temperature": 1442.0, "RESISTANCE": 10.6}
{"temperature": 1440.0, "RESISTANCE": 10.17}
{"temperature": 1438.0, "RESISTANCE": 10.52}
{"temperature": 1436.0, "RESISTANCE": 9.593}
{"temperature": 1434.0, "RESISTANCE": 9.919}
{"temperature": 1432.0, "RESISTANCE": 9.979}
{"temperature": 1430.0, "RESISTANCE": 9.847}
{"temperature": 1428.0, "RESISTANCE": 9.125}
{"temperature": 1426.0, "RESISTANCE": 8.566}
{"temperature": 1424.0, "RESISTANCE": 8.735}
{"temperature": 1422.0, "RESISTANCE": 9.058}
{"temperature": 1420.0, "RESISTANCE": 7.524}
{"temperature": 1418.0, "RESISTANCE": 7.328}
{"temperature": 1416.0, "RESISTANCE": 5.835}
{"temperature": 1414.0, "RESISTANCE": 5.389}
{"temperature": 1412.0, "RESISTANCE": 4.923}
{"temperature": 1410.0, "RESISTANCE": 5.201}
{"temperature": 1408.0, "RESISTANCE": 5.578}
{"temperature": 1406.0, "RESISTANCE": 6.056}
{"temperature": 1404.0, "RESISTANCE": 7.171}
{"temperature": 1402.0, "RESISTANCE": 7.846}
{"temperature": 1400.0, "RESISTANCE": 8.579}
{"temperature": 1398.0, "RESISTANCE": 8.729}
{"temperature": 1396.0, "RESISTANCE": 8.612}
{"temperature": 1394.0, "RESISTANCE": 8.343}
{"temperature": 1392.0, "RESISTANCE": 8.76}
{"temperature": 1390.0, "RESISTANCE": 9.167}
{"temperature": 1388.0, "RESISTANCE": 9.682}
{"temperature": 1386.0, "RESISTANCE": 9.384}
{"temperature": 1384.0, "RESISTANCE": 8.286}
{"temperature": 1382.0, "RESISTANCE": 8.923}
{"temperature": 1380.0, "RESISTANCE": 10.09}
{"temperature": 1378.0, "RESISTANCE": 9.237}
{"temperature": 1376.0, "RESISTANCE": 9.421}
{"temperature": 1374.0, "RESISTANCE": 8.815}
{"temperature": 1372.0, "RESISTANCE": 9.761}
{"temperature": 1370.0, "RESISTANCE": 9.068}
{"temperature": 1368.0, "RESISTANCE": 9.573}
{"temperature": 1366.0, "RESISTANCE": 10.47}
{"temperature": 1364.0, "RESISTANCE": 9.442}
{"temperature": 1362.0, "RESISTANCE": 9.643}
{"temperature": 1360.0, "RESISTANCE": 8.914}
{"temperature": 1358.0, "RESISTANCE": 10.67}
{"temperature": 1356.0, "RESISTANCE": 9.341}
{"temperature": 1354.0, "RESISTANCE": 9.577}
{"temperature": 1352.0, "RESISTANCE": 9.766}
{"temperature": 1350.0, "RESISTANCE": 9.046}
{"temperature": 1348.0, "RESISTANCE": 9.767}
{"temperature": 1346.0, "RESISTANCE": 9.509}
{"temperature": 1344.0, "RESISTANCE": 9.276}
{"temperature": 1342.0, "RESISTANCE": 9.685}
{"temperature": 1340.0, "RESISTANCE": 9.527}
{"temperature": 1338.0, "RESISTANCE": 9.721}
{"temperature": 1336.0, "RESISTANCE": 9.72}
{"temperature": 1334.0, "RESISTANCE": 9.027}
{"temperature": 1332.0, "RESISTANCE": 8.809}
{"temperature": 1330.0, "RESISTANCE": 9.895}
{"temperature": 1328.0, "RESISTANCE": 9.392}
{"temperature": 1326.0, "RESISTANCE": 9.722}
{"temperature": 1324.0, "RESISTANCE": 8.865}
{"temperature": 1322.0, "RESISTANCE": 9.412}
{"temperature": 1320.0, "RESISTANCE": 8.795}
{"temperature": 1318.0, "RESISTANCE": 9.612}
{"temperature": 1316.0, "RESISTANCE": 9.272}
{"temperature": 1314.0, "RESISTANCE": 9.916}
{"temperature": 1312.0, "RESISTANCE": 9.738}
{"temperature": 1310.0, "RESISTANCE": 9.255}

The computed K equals 3.1 K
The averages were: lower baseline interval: 9.19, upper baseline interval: 9.53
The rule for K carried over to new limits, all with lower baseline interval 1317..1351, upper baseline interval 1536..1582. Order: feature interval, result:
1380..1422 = 9.1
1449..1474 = 1.9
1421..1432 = 0.9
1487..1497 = 0.5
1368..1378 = 0.3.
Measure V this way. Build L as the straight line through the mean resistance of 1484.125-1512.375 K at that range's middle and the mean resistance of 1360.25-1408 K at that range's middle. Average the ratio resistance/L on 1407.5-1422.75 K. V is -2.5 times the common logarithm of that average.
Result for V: 0.39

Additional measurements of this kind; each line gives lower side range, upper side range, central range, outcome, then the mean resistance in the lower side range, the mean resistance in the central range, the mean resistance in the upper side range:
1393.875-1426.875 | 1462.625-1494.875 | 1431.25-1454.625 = -0.18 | 7.23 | 10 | 9.86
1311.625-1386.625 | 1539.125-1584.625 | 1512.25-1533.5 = 0.16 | 9.45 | 9.22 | 10.9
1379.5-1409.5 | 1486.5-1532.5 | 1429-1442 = -0.16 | 8.27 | 10.1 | 9.49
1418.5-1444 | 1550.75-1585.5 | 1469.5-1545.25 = 0.10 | 9.47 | 9.61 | 11.4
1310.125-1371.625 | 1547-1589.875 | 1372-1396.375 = 0.08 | 9.5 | 9.1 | 11.3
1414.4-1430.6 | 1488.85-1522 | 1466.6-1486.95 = -0.10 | 8.11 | 9.93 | 9.52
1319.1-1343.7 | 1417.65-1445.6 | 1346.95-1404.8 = 0.03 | 9.38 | 9.18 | 9.44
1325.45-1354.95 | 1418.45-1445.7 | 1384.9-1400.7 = 0.07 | 9.49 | 8.91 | 9.51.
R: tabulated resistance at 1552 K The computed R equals 10.35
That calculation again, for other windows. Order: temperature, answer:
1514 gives 8.906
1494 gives 9.609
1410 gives 5.201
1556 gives 10.87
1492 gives 9.96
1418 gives 7.328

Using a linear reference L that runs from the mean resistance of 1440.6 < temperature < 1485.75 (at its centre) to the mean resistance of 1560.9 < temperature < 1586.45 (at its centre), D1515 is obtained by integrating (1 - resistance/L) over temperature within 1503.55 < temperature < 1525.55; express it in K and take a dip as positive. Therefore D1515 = 2.6 K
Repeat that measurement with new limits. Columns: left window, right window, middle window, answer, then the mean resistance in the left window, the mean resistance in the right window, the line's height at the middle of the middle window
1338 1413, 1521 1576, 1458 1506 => -0.1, 8.82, 10.2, 9.67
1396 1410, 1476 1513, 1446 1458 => -1.4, 7.27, 9.84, 8.65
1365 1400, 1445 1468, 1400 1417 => 5.7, 9.18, 9.42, 9.26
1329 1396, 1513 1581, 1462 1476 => 0.5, 9.39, 10.2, 9.86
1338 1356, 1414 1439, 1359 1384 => -0.4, 9.52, 8.7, 9.27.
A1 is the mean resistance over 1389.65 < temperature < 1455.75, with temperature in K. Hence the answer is 8.51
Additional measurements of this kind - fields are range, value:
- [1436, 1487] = 9.79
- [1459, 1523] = 9.62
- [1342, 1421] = 8.55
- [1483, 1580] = 10.1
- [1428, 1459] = 9.86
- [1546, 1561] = 10.4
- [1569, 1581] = 11.4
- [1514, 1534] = 9.24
